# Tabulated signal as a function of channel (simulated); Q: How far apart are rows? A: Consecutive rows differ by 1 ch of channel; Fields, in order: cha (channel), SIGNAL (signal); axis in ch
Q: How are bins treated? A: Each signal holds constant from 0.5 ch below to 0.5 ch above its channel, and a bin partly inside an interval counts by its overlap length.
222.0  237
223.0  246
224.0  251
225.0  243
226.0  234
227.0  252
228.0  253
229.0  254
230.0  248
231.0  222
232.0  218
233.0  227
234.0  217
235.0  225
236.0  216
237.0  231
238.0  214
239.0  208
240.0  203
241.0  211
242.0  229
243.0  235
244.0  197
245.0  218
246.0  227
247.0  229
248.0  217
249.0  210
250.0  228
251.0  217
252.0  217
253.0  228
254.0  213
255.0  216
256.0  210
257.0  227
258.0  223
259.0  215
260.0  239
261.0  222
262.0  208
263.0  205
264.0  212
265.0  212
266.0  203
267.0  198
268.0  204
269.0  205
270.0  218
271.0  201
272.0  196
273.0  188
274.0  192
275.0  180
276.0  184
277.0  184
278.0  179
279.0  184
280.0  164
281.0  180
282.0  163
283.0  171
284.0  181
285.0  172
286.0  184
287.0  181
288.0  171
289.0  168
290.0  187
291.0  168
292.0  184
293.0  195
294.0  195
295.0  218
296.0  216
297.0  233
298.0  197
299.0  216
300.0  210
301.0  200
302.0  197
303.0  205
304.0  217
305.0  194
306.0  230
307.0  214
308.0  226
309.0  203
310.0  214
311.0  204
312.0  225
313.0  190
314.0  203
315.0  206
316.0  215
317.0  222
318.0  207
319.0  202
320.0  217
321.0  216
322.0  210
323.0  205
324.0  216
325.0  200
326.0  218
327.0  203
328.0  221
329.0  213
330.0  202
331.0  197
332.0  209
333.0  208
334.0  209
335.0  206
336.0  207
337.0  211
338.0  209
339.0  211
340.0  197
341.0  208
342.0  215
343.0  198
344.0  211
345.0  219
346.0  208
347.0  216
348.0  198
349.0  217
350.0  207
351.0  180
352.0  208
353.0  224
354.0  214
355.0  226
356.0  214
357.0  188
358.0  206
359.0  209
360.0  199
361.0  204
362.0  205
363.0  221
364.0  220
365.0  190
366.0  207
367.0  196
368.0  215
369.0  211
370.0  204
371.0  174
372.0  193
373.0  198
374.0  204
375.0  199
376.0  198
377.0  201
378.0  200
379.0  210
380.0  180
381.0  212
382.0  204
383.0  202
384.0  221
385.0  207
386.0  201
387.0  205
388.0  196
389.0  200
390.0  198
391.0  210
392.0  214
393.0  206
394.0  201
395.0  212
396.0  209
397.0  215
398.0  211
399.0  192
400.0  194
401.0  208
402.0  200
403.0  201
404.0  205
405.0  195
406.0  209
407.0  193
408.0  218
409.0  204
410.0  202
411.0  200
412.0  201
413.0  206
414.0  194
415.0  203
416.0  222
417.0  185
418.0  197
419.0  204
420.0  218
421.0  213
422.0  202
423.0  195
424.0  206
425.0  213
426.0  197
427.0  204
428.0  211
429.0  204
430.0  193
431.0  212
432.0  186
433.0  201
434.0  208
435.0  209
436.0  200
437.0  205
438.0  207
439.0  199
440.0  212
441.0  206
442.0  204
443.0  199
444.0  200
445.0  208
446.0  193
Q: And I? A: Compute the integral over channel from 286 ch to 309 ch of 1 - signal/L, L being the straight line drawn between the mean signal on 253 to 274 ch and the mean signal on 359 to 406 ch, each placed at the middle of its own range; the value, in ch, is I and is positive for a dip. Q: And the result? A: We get 0.9 ch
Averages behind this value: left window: 211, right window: 203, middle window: 201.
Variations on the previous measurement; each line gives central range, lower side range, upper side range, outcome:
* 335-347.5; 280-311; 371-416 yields -0.6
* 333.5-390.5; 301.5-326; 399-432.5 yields 0.4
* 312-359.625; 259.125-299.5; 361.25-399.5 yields -2.2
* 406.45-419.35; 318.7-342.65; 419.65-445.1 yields 0.2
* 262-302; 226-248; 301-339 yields 4.5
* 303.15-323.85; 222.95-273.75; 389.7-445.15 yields 0.3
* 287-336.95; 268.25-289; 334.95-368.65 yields -2.8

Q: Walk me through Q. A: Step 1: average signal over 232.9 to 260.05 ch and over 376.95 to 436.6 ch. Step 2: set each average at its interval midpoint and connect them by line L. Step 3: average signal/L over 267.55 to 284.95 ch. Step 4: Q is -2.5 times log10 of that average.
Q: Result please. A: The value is 0.16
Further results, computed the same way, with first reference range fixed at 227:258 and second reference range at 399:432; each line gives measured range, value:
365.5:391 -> 0.03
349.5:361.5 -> 0.02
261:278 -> 0.10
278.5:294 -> 0.22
